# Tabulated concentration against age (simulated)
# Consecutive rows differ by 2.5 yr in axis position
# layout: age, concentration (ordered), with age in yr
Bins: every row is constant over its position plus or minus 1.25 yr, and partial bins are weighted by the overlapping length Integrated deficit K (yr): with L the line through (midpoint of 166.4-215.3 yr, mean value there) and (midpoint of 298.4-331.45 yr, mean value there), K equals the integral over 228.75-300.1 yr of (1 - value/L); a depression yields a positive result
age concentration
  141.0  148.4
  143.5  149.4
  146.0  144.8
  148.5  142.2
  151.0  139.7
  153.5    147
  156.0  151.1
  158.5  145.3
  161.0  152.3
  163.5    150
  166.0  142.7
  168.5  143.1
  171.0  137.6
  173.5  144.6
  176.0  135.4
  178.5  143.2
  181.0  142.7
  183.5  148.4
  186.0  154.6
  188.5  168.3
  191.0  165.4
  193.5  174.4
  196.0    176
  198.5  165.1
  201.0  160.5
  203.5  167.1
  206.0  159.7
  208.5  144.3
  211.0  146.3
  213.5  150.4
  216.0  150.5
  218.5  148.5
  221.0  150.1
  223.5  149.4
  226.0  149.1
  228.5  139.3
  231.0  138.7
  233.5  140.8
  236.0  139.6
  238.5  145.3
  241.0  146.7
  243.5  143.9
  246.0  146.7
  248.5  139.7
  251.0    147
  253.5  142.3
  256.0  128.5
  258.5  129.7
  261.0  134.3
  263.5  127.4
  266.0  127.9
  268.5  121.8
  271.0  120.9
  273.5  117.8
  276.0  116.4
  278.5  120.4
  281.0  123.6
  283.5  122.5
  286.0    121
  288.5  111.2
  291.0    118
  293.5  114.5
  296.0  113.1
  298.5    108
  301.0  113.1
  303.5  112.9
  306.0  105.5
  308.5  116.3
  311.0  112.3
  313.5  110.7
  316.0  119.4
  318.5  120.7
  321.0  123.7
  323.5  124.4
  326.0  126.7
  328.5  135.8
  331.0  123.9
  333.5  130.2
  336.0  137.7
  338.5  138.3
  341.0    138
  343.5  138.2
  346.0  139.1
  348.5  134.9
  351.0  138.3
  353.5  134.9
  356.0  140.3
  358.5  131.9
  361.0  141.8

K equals 2.20 yr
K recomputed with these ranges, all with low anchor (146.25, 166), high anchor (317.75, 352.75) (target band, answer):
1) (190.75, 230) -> -3.7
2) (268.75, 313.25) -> 6.6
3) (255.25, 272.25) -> 1.3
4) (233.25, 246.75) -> -0.4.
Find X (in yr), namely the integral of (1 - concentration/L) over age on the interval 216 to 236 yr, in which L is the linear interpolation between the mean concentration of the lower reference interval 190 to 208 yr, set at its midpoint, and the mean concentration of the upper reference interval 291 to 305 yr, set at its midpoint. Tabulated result 0.8 yr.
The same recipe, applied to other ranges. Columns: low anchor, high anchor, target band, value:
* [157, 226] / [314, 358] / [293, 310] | 3.1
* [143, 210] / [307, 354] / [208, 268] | 0.3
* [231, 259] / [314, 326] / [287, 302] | 1.8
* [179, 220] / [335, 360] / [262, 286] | 4.1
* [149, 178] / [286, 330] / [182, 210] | -4.8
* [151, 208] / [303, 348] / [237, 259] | -0.2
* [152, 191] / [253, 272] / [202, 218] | -1.5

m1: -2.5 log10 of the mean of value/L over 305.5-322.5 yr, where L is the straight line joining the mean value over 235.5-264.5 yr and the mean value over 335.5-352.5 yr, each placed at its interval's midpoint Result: 0.19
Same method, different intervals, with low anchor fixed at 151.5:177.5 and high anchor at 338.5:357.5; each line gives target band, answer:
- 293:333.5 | 0.18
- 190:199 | -0.19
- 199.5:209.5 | -0.11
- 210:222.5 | -0.05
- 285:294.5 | 0.20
